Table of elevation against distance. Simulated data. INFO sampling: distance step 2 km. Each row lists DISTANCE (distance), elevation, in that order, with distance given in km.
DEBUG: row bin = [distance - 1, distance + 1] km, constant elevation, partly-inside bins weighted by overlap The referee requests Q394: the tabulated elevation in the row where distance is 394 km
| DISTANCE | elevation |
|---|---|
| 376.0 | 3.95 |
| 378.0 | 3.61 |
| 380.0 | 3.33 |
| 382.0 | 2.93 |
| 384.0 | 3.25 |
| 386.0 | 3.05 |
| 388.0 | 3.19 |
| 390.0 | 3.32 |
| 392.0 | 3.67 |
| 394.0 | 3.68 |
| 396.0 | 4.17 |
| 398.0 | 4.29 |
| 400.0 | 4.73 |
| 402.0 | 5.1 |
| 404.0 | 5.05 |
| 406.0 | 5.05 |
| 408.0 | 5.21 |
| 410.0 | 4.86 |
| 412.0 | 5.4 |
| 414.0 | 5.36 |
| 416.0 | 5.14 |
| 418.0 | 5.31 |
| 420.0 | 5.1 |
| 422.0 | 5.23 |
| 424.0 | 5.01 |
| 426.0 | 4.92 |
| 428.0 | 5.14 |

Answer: 3.68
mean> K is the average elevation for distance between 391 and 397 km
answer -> 3.84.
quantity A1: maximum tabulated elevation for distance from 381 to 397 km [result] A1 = 4.17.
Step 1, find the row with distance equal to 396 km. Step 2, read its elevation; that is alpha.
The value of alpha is 4.17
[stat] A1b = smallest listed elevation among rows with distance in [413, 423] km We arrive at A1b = 5.1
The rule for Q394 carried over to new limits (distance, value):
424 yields 5.01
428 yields 5.14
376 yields 3.95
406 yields 5.05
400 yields 4.73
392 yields 3.67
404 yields 5.05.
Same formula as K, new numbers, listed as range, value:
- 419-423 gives 5.17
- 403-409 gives 5.1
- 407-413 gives 5.16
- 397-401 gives 4.51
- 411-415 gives 5.38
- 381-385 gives 3.09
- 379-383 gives 3.13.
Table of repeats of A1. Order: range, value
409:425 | 5.4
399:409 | 5.21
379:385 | 3.33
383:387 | 3.25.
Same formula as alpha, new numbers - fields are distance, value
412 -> 5.4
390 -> 3.32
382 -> 2.93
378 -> 3.61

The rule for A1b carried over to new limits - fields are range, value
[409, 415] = 4.86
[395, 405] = 4.17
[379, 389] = 2.93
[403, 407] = 5.05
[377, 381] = 3.33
